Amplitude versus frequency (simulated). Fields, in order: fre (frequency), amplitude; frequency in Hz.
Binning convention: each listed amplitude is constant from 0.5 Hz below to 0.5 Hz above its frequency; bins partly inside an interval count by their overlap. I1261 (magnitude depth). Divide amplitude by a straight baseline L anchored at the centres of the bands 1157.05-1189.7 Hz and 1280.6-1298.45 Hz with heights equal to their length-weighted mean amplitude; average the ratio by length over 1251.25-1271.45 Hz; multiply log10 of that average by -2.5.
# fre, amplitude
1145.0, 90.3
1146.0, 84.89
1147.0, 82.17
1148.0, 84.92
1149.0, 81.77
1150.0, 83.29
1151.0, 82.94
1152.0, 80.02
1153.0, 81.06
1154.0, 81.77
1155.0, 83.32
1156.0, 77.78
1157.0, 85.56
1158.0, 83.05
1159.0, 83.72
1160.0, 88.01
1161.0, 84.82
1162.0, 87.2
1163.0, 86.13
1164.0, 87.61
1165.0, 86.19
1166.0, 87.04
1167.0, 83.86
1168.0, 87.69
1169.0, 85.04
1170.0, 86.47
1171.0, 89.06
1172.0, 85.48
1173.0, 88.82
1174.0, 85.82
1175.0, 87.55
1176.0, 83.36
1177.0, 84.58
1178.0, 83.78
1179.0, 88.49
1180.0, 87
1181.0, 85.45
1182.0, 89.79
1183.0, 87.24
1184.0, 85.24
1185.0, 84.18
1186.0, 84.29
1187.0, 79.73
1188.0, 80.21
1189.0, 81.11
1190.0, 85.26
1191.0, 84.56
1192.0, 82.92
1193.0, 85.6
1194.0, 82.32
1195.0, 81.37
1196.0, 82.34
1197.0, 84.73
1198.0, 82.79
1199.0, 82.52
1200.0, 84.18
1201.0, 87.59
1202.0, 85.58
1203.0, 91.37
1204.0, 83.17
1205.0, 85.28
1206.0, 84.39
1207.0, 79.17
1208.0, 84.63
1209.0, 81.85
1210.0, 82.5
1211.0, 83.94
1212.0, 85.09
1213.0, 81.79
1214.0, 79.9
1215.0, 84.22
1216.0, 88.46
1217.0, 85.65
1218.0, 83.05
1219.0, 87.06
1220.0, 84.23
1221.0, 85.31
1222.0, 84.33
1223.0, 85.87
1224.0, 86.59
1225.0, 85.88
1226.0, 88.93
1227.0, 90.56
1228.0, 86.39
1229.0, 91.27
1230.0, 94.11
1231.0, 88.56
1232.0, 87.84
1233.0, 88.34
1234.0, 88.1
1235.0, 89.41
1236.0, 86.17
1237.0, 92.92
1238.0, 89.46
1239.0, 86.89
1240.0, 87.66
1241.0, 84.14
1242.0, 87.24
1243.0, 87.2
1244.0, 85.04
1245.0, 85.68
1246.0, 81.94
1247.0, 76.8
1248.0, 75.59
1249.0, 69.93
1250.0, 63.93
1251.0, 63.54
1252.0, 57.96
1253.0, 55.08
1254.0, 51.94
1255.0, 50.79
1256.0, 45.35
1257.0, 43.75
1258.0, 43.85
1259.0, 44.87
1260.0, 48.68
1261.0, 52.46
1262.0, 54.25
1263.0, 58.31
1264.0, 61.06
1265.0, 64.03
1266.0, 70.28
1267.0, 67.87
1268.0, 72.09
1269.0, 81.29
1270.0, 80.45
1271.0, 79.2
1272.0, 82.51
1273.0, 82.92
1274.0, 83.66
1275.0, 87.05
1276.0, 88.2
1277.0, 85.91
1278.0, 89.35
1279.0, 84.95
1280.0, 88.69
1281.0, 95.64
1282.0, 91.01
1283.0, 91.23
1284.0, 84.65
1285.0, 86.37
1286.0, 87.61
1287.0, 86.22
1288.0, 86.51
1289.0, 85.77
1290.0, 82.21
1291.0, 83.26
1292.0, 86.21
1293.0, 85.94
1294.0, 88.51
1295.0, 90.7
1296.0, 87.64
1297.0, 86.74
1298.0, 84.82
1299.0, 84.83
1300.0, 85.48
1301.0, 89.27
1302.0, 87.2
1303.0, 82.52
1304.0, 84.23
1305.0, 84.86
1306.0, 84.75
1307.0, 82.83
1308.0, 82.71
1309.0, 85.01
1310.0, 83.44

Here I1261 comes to 0.42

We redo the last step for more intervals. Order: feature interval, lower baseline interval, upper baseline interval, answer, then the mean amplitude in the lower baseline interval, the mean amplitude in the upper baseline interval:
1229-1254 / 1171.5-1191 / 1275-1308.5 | 0.064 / 85.1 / 86.6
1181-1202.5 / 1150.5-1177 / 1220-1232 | 0.029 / 85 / 87.8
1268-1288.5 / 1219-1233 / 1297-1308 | 0.001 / 87.7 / 85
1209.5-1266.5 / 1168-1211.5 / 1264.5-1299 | 0.108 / 84.7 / 84.1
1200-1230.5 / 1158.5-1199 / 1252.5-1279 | -0.110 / 85.1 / 66.7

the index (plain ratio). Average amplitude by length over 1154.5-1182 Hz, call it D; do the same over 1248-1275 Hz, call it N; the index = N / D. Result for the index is 0.74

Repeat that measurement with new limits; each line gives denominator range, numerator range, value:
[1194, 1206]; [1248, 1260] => 0.64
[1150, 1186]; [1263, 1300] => 0.98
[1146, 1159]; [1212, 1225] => 1.03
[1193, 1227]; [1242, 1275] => 0.79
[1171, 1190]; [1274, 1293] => 1.02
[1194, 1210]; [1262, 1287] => 0.96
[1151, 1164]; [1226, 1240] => 1.07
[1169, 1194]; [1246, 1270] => 0.71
